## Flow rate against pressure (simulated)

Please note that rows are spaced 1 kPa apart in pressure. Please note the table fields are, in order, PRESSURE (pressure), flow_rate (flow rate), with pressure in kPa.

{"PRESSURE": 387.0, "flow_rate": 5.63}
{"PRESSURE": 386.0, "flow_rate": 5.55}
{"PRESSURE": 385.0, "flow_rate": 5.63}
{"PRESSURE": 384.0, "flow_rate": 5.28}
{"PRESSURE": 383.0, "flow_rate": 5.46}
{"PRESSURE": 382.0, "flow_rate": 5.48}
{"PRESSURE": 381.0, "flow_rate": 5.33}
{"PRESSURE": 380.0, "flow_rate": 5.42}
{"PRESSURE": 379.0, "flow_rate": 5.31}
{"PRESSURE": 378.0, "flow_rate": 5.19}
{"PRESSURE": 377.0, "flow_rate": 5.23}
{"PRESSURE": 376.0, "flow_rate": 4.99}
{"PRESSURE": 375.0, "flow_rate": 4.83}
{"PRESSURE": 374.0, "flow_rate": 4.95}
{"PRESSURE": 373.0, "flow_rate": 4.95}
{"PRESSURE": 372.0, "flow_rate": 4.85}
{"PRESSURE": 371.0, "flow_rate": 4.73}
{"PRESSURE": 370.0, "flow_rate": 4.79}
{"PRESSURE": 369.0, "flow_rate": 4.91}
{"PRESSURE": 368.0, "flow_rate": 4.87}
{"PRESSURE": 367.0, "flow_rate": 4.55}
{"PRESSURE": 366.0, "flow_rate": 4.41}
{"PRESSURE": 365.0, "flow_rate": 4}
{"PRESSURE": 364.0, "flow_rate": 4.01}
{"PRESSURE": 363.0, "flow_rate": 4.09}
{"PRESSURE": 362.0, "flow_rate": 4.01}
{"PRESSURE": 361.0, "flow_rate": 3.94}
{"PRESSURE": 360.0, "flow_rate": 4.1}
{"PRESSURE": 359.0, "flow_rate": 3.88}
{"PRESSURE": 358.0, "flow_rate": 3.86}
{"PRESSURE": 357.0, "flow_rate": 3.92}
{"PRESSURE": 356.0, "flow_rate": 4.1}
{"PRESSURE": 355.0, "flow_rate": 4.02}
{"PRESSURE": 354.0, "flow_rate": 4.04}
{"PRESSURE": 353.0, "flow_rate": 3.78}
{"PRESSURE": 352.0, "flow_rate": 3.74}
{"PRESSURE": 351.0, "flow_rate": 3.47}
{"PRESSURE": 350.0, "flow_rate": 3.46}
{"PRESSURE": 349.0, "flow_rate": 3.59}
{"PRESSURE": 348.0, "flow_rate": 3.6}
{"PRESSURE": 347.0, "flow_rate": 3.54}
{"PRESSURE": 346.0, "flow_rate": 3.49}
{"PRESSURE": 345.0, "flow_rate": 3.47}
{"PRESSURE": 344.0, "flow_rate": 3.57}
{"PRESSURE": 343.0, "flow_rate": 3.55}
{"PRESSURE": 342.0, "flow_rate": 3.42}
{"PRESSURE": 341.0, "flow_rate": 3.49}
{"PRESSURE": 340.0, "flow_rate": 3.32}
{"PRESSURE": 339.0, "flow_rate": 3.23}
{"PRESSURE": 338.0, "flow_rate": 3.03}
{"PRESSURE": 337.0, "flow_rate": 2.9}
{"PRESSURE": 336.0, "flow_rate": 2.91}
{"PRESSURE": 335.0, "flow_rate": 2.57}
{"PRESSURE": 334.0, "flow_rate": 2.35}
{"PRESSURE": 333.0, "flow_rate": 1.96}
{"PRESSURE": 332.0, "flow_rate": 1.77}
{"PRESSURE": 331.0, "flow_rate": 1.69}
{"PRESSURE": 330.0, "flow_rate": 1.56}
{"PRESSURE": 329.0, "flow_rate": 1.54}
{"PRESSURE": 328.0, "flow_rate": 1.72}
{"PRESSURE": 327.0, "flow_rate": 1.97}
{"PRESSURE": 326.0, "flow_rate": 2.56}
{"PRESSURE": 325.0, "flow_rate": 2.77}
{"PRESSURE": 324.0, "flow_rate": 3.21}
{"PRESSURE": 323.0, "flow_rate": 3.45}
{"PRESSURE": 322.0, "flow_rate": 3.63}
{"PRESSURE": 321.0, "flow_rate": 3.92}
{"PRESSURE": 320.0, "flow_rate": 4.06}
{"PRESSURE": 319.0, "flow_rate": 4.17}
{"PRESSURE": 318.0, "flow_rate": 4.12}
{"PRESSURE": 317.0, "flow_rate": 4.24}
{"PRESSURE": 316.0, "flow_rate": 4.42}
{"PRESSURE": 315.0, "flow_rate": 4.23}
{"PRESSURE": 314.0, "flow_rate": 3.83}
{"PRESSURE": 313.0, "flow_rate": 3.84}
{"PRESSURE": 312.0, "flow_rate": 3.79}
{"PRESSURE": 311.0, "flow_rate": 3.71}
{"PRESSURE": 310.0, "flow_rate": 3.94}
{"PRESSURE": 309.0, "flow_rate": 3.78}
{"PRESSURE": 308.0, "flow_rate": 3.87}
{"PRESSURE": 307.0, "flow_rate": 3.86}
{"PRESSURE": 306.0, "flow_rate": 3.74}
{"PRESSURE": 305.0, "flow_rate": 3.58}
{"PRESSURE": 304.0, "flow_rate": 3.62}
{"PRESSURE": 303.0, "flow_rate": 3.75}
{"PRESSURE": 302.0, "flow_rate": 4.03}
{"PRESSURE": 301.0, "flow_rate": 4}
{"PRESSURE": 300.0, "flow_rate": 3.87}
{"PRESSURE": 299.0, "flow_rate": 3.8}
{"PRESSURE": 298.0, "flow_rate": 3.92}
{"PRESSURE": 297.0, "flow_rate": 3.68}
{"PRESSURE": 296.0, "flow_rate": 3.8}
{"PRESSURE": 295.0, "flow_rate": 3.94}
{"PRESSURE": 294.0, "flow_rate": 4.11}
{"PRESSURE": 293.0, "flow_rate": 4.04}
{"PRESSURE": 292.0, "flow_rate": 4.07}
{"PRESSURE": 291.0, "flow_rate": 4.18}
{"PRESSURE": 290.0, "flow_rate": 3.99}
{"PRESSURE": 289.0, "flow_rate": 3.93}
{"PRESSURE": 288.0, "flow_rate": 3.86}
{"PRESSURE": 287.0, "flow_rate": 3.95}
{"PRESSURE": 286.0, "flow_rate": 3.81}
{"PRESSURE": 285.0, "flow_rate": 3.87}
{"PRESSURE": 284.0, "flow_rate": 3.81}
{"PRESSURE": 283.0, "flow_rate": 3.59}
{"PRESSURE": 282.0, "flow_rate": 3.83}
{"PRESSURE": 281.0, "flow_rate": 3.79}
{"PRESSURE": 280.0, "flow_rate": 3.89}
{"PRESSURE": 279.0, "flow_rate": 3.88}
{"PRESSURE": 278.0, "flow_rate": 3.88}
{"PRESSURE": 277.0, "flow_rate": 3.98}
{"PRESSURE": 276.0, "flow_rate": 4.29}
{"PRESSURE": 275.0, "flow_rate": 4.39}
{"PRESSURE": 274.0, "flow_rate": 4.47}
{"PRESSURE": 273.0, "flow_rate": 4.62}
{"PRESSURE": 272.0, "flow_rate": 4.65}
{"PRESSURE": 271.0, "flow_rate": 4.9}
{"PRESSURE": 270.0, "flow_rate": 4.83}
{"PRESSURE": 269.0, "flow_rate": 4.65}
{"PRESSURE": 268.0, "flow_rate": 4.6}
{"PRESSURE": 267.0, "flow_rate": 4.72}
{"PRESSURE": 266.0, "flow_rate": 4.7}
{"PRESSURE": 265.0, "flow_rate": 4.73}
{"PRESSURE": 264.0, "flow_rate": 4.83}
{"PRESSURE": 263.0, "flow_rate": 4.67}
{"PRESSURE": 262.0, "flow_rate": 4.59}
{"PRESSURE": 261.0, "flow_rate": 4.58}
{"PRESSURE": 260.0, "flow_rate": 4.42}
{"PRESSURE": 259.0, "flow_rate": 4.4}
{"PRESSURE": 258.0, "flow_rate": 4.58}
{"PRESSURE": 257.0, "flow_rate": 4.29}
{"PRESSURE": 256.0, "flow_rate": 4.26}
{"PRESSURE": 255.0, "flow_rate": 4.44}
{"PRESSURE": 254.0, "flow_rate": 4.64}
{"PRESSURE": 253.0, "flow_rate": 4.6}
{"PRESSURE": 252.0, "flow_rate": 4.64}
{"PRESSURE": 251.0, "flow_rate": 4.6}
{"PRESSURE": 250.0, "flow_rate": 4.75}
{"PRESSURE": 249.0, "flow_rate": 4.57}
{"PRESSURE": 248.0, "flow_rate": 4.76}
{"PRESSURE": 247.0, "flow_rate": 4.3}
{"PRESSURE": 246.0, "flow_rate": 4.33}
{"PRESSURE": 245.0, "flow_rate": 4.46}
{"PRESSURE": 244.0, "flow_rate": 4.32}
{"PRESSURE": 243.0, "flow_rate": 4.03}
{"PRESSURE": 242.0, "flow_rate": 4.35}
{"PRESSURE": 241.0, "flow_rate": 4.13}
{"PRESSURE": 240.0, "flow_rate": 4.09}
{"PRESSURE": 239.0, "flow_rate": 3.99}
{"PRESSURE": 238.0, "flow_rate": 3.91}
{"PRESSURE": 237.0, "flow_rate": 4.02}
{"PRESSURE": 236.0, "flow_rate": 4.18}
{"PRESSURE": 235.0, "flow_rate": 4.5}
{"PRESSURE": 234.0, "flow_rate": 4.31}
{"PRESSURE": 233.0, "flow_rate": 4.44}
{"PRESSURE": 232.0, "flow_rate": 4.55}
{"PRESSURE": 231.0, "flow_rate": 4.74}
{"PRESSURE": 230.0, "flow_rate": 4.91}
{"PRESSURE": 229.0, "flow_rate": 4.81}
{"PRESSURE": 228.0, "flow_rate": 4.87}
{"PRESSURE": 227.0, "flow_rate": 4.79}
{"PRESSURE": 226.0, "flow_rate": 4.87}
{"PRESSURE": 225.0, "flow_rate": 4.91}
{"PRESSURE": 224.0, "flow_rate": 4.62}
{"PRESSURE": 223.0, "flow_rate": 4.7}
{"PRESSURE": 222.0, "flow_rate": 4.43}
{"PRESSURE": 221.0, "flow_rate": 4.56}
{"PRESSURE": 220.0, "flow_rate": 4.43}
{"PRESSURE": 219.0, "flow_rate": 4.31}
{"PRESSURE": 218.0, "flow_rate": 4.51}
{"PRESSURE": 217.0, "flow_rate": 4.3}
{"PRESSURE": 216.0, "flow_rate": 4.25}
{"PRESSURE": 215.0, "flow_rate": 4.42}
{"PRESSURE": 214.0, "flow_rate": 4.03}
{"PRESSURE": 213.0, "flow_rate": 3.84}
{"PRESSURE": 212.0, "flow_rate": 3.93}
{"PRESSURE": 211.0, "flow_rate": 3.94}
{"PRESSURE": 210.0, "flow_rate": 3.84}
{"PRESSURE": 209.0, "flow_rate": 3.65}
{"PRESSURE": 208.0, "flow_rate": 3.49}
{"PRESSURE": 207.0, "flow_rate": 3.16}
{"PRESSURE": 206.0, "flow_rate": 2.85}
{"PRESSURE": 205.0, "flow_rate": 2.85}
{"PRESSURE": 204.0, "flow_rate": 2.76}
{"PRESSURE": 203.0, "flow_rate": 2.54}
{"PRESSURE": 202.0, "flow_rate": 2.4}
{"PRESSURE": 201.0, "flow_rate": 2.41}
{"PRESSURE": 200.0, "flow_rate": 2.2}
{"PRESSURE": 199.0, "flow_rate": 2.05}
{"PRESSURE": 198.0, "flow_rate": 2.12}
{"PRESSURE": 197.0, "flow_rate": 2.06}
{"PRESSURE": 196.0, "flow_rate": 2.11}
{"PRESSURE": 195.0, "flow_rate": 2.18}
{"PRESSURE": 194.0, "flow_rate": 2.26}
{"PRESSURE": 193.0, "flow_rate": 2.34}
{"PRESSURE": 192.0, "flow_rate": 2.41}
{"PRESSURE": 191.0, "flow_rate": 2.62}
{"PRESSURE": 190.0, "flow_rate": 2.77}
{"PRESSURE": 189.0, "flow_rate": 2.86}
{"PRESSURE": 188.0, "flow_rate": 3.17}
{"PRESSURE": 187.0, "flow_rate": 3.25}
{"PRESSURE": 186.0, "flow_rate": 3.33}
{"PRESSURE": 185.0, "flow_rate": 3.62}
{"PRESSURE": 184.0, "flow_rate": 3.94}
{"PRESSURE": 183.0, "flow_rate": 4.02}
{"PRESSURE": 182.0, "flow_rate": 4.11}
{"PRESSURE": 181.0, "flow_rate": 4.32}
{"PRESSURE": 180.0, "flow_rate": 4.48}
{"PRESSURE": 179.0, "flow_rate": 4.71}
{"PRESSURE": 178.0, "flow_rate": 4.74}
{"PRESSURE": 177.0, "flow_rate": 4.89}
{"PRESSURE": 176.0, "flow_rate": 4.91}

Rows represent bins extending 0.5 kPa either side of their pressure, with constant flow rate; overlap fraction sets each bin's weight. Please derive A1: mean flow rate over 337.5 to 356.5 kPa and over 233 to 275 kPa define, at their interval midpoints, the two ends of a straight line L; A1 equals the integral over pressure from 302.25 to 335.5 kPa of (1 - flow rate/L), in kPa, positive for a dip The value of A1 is 5.2 kPa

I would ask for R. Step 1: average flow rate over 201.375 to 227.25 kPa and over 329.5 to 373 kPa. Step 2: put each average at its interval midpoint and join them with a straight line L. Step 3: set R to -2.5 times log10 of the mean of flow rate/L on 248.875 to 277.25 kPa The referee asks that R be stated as -0.20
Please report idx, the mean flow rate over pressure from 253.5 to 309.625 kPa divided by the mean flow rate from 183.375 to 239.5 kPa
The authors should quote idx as 1.1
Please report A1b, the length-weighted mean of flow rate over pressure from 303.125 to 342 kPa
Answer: 3.23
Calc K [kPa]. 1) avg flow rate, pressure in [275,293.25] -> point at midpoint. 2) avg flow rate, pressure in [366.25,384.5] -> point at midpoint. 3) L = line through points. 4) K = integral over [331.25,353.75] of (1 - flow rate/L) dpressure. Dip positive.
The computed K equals 7.1 kPa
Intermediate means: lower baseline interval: 3.94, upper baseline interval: 5.05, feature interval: 3.18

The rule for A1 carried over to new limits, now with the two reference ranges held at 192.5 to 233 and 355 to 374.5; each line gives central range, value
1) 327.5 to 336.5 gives 4.7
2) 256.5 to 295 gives -3.2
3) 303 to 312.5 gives 0.8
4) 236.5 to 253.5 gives -2.4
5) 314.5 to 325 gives 0.7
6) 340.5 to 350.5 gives 1.8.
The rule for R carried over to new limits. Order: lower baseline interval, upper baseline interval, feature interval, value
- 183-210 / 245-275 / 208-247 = -0.19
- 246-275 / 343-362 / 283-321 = 0.08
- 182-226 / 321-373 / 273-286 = -0.17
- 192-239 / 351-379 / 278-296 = 0.04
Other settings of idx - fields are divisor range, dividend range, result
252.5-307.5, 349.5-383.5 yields 1.07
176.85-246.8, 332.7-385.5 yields 1.09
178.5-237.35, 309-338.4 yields 0.85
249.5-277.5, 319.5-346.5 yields 0.63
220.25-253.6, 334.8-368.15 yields 0.83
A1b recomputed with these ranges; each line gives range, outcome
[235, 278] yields 4.45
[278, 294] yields 3.91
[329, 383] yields 3.88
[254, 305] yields 4.19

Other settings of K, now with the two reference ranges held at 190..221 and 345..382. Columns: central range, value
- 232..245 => -3.1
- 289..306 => -0.2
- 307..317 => 0.0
